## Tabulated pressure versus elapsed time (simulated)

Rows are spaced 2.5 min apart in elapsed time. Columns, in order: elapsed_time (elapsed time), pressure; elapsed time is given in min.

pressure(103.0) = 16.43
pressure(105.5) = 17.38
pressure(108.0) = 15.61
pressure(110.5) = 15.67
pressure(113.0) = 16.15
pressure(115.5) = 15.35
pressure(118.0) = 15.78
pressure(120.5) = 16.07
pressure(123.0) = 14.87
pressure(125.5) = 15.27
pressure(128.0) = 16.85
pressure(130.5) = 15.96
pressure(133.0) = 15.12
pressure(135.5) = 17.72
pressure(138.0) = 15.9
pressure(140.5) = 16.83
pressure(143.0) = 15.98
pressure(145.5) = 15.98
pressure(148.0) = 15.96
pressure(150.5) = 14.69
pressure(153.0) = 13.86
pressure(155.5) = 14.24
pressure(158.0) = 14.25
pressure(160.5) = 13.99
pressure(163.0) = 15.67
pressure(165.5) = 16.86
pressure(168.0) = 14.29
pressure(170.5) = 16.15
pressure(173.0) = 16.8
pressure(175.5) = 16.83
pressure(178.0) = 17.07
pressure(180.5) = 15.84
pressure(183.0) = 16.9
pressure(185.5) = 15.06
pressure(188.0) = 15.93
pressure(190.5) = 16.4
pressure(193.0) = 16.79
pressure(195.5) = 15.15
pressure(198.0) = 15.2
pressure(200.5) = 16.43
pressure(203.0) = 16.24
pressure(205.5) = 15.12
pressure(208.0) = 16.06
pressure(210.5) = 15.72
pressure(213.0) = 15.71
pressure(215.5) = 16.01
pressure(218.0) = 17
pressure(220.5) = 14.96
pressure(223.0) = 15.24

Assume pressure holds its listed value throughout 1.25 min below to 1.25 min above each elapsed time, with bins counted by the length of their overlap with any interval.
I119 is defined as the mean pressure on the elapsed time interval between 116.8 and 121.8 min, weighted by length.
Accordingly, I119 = 15.9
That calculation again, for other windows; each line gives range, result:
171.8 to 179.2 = 16.9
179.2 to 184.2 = 16.4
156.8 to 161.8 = 14.1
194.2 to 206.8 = 15.6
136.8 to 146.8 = 16.2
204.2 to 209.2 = 15.6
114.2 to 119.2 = 15.6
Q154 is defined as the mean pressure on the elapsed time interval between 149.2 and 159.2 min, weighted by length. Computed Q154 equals 14.3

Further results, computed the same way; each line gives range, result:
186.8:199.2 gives 15.9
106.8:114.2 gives 15.8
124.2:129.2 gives 16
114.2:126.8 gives 15.5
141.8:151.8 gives 15.6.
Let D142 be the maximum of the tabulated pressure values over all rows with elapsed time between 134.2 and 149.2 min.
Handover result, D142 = 17.72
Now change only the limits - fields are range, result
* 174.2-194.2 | 17.07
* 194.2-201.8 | 16.43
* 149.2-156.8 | 14.69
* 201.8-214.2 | 16.24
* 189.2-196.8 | 16.79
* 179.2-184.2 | 16.9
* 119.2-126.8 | 16.07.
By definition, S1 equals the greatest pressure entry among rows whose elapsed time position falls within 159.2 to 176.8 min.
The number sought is 16.86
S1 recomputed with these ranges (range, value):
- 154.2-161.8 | 14.25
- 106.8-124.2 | 16.15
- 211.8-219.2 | 17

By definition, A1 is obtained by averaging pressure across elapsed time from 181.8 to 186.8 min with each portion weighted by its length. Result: 16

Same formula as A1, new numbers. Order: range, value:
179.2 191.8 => 16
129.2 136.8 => 16.3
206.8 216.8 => 15.9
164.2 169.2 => 15.6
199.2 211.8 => 15.9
